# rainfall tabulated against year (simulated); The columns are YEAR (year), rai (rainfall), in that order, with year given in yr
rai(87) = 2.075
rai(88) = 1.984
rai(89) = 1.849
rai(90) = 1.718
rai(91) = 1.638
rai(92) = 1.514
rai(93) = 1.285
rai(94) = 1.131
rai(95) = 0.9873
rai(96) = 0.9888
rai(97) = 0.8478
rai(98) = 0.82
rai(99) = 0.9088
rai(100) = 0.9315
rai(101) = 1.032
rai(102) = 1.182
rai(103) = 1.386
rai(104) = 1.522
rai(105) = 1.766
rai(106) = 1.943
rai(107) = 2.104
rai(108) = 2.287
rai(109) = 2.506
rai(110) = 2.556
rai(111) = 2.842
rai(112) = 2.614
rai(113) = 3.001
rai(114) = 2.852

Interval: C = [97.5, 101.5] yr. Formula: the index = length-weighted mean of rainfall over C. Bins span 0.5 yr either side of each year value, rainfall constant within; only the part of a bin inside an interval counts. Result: 0.923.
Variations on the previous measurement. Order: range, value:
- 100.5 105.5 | 1.38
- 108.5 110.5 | 2.53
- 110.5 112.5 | 2.73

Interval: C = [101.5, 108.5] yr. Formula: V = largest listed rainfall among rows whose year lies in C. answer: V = 2.287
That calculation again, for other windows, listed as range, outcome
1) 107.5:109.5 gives 2.506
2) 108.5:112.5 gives 2.842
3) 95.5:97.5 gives 0.9888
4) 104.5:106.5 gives 1.943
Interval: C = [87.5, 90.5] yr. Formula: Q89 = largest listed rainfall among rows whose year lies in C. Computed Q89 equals 1.984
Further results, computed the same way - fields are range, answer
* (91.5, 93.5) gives 1.514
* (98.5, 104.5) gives 1.522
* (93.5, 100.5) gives 1.131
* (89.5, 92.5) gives 1.718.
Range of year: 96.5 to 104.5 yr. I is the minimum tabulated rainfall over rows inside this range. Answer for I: 0.82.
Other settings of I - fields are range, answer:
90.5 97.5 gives 0.8478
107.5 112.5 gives 2.287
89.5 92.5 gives 1.514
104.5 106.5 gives 1.766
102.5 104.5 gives 1.386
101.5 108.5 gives 1.182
